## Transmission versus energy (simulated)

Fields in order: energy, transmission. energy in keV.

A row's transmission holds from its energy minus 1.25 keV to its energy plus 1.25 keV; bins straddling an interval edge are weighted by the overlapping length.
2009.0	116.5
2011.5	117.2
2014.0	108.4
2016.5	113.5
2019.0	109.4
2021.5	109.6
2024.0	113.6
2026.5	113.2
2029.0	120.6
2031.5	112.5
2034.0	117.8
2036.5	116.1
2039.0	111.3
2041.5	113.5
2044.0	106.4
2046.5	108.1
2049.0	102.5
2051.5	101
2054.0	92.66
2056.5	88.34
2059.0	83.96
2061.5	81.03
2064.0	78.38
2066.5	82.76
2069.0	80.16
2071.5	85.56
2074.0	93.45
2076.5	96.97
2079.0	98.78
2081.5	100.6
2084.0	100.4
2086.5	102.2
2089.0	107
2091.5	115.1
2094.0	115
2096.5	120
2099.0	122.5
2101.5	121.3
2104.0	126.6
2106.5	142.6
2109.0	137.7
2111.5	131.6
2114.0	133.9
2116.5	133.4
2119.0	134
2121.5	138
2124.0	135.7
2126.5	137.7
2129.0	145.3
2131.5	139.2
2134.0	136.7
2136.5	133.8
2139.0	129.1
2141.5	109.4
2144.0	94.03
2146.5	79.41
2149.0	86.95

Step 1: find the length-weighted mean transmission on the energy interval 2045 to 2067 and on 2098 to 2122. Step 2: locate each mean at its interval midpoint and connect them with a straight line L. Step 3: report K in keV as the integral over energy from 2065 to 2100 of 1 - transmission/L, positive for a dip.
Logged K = 3.34 keV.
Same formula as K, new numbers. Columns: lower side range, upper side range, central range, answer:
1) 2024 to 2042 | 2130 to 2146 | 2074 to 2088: 2.2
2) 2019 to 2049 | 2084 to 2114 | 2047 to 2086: 8.4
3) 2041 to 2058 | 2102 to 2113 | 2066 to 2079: 2.8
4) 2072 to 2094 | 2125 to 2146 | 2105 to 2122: -2.8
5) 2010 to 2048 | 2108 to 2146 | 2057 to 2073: 4.9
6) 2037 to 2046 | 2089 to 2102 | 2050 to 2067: 3.8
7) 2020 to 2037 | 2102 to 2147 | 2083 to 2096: 1.6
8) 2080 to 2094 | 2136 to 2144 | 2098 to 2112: -2.6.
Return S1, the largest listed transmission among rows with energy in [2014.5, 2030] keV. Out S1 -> 120.6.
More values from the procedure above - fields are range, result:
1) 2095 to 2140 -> 145.3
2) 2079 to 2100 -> 122.5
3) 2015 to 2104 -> 126.6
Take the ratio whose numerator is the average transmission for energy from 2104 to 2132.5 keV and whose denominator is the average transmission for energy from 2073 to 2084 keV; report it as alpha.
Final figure 1.40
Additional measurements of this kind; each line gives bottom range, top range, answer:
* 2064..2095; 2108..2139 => 1.40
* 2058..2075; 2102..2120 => 1.60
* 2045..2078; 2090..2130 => 1.44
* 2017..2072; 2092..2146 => 1.26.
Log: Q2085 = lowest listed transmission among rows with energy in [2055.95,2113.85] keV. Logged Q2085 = 78.38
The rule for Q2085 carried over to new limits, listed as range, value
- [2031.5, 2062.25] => 81.03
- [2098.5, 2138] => 121.3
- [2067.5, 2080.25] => 80.16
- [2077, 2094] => 98.78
